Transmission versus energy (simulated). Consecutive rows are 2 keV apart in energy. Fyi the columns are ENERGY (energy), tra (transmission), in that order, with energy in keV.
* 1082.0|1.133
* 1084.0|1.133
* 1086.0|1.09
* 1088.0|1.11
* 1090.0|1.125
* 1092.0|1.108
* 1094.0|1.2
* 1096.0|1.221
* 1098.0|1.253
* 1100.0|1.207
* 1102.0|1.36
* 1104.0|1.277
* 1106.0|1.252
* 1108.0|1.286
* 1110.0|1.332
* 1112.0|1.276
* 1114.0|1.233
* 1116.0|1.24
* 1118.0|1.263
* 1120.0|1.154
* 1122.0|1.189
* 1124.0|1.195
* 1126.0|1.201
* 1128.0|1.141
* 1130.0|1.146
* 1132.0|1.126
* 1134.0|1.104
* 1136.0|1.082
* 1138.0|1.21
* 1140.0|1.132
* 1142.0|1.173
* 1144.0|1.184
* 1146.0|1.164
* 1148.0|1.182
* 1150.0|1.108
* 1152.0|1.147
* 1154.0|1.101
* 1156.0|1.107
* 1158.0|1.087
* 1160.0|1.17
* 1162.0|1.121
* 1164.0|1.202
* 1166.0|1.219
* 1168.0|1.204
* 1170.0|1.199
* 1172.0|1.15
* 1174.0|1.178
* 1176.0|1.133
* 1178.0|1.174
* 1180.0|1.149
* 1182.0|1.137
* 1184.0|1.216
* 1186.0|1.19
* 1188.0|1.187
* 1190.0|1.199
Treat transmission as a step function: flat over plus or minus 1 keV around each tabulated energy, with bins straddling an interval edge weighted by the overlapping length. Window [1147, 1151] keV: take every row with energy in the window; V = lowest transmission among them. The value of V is 1.108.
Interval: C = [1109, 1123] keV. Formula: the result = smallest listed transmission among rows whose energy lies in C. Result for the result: 1.154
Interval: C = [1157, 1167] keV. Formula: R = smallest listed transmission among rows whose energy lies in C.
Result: 1.087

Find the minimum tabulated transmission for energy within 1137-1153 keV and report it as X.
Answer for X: 1.108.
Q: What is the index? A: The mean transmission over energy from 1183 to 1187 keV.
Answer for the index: 1.2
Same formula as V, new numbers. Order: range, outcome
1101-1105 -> 1.277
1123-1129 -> 1.141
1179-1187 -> 1.137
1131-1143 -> 1.082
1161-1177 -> 1.121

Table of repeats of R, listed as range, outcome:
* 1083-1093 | 1.09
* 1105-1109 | 1.252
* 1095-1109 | 1.207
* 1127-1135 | 1.104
